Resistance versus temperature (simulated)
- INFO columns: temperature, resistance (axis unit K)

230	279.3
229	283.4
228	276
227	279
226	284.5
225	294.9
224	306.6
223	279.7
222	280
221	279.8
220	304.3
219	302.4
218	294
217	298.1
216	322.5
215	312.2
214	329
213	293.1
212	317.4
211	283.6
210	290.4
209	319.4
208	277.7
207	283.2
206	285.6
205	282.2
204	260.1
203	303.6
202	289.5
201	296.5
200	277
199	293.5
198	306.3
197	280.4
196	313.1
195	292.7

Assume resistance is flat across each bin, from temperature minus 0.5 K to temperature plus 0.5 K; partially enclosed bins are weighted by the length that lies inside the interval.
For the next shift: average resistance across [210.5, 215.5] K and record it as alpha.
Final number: 307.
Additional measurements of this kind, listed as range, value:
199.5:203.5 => 292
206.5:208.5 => 280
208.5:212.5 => 303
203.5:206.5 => 276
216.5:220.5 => 300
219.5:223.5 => 286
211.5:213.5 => 305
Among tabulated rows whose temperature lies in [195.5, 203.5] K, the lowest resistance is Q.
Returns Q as 277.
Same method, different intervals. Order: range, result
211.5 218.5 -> 293.1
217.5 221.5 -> 279.8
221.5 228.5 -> 276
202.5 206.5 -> 260.1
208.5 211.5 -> 283.6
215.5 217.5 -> 298.1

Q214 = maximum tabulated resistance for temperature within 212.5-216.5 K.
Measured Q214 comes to 329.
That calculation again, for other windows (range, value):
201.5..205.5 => 303.6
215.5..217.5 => 322.5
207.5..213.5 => 319.4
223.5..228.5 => 306.6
